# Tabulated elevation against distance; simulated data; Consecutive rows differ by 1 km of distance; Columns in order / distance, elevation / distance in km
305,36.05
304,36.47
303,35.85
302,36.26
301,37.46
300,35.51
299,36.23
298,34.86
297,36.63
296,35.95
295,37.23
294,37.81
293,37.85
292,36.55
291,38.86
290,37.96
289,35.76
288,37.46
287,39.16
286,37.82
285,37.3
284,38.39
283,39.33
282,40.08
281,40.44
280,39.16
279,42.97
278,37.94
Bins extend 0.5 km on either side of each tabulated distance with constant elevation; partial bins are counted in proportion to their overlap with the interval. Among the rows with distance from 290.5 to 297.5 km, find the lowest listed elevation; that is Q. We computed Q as 35.95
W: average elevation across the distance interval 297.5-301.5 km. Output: 36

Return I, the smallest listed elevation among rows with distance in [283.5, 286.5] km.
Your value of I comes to 37.3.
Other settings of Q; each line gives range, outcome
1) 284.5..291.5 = 35.76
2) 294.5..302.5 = 34.86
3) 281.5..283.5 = 39.33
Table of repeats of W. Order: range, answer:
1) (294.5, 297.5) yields 36.6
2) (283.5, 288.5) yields 38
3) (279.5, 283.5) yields 39.8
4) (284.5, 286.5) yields 37.6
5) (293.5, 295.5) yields 37.5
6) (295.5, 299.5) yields 35.9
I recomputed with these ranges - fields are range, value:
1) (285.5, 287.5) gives 37.82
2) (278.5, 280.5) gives 39.16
